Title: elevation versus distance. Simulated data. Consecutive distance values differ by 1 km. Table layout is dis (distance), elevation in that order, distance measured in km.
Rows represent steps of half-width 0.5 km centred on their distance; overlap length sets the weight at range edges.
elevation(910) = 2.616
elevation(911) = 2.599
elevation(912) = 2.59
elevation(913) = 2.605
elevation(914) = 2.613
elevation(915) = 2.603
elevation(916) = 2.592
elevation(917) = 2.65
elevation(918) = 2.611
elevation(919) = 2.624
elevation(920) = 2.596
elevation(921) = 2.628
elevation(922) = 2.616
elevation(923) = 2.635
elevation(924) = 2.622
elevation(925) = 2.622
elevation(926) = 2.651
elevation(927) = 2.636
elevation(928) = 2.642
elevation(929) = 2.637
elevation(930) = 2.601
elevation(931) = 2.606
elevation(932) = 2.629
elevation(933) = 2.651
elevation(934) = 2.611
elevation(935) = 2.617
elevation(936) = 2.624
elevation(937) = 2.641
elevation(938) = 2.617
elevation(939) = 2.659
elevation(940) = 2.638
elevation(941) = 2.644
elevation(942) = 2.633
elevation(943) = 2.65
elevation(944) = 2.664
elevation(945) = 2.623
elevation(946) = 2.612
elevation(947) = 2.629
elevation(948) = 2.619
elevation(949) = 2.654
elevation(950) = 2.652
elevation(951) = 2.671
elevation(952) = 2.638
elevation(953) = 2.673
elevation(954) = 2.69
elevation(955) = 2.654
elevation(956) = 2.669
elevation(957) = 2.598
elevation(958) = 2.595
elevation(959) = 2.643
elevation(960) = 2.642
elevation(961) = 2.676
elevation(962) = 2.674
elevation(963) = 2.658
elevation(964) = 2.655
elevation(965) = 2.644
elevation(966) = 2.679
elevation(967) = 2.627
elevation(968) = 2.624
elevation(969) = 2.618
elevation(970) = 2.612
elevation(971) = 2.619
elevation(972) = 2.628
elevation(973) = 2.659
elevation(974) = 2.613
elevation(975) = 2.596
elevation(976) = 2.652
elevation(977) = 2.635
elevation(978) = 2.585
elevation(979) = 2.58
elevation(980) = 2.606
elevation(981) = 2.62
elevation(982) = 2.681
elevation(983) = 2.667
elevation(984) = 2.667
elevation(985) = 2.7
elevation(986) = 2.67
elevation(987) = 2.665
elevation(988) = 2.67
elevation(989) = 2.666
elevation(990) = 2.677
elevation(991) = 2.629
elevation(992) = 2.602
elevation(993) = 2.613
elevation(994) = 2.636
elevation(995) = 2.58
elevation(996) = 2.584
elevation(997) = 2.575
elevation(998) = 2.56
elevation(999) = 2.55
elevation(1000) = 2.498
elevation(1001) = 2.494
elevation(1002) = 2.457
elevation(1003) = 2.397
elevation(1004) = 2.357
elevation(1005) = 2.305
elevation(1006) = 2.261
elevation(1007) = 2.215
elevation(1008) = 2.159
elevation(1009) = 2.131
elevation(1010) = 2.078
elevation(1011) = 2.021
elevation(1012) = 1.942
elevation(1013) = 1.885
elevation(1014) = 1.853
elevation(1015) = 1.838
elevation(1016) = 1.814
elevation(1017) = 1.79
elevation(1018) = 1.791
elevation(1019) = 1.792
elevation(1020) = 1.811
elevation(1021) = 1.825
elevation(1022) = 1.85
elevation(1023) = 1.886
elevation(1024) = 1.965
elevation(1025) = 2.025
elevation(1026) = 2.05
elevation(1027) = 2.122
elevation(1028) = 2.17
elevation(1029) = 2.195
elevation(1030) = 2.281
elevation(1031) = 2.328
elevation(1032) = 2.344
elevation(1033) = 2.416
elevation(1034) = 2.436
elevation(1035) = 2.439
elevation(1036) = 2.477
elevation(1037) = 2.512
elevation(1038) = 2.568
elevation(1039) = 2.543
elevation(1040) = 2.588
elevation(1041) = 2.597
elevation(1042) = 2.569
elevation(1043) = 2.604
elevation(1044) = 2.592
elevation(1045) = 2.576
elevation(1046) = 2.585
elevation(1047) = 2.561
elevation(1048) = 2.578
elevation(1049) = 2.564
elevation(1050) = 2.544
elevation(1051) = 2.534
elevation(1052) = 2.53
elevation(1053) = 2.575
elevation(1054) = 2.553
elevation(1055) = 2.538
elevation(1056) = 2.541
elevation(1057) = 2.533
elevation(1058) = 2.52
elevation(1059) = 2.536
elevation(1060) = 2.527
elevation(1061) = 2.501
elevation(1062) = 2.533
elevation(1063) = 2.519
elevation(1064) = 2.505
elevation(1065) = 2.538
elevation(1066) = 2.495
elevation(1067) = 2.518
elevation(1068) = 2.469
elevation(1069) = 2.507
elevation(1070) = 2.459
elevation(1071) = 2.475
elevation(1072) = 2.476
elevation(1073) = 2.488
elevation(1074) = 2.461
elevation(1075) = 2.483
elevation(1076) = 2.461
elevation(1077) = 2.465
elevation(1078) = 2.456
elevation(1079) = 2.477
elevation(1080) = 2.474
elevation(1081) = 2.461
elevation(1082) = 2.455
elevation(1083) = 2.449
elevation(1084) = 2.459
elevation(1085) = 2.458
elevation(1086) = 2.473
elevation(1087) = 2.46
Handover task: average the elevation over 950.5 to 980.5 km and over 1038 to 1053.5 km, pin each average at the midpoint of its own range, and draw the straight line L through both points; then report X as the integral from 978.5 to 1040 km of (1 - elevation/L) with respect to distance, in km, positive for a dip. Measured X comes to 6.6 km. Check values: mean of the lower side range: 2.64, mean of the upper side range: 2.57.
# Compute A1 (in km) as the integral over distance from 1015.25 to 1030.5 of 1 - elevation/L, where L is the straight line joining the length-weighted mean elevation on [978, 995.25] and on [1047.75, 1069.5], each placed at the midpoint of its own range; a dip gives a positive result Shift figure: 3.71 km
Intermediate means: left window 2.64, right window 2.53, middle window 1.96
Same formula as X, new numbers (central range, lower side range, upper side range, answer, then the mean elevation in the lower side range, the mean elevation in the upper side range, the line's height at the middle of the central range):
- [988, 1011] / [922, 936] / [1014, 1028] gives -4.2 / 2.63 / 1.9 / 2.07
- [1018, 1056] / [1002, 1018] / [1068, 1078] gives -1.7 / 2.07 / 2.47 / 2.24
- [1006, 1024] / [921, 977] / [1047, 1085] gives 4.4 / 2.64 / 2.5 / 2.56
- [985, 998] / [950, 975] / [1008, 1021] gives -2.3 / 2.64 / 1.9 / 2.23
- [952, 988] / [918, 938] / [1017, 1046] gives -2.4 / 2.63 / 2.26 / 2.48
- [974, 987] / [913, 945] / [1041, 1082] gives -0.3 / 2.63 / 2.52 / 2.59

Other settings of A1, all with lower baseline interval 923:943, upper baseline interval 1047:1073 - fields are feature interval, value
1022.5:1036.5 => 1.8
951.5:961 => -0.1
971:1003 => -0.3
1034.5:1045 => 0.0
